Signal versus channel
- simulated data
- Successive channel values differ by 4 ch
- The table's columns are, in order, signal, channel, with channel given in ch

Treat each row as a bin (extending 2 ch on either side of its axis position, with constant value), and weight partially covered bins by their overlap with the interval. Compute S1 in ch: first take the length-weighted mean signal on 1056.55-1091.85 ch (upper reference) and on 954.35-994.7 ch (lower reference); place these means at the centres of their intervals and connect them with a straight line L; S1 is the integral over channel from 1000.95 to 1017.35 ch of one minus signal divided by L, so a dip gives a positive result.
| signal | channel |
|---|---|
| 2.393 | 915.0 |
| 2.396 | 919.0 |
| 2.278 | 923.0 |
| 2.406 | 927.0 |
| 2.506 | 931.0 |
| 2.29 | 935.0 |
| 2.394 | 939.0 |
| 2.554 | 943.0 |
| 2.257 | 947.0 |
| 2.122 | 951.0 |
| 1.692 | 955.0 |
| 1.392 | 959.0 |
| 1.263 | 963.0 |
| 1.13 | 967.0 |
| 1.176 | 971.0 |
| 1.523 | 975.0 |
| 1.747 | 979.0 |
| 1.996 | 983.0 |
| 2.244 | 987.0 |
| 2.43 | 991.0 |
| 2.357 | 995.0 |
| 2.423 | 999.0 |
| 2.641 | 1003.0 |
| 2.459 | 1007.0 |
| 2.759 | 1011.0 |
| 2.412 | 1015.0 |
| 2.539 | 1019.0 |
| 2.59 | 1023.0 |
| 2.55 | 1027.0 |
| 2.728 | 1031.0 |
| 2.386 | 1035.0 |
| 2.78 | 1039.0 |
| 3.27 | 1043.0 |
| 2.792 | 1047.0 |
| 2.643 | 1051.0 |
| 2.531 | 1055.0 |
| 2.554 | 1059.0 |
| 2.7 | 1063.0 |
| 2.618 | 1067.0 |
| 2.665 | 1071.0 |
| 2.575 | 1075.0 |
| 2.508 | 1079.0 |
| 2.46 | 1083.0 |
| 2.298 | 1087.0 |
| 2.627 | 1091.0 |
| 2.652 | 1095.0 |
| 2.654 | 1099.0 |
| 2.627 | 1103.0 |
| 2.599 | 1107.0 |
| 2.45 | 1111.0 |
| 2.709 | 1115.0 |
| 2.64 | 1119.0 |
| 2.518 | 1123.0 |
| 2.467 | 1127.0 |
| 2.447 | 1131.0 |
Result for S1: -4.8 ch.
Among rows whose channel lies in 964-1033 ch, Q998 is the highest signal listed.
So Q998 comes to 2.759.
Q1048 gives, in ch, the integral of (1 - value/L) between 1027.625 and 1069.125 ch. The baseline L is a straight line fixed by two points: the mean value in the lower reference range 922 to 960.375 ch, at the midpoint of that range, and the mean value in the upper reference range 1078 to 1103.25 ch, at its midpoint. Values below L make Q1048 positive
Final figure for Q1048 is -4.2 ch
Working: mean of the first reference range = 2.2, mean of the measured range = 2.7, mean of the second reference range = 2.54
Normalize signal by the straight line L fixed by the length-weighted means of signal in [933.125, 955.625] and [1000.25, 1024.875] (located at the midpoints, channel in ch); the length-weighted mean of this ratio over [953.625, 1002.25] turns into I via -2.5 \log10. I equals 0.32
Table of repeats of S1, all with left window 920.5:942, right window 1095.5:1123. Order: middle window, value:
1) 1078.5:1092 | 0.63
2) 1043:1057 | -1.16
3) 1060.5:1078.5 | -0.48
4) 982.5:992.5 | 0.85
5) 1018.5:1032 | -0.52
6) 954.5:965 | 4.36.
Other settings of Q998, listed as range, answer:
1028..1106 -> 3.27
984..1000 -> 2.43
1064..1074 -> 2.665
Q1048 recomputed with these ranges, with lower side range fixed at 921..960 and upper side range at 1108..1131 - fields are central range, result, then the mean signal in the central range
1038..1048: -2.4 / 2.98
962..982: 7.6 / 1.4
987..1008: -1.1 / 2.44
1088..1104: -0.7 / 2.62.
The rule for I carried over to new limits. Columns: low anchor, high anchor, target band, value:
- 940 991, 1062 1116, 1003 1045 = -0.217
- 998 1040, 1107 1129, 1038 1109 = -0.032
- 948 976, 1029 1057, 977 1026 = -0.140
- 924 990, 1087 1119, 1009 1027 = -0.165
